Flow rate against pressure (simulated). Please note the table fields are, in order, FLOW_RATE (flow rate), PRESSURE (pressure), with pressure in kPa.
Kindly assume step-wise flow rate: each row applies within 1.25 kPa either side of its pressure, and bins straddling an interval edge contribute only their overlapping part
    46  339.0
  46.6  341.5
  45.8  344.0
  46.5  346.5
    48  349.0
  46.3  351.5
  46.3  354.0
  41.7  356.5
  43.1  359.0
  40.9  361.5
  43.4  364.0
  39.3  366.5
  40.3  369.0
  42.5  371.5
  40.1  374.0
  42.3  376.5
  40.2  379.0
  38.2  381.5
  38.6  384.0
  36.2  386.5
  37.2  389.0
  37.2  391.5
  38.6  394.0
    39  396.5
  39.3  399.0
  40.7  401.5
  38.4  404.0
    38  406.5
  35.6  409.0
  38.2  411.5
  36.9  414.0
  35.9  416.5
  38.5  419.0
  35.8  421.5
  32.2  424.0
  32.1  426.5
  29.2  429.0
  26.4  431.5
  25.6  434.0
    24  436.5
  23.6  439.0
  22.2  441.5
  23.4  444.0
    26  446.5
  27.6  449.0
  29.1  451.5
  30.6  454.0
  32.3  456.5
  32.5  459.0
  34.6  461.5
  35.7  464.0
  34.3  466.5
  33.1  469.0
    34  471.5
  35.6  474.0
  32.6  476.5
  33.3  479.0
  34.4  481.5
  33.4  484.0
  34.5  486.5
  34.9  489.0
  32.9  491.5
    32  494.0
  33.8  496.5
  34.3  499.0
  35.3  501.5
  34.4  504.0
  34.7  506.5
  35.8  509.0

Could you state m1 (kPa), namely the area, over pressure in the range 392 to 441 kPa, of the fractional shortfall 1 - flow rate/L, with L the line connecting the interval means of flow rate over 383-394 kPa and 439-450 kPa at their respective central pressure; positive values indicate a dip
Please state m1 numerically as -4.39 kPa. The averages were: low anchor 37.4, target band 34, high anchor 24.6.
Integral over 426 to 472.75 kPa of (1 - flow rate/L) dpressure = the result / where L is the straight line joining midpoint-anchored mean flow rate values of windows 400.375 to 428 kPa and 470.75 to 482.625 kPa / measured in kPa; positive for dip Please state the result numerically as 7.7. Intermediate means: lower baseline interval 36.5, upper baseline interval 34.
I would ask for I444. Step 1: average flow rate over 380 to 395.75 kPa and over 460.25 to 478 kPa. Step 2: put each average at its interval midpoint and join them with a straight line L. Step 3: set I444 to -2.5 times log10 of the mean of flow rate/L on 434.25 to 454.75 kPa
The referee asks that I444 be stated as 0.34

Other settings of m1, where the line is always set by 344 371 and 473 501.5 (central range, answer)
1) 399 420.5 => 1.0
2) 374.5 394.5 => 1.4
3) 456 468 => 0.6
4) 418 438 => 4.2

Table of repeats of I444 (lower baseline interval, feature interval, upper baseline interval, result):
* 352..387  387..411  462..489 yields 0.03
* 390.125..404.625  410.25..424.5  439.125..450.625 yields -0.11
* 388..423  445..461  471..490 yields 0.19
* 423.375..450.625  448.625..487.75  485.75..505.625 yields -0.09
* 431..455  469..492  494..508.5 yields -0.09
